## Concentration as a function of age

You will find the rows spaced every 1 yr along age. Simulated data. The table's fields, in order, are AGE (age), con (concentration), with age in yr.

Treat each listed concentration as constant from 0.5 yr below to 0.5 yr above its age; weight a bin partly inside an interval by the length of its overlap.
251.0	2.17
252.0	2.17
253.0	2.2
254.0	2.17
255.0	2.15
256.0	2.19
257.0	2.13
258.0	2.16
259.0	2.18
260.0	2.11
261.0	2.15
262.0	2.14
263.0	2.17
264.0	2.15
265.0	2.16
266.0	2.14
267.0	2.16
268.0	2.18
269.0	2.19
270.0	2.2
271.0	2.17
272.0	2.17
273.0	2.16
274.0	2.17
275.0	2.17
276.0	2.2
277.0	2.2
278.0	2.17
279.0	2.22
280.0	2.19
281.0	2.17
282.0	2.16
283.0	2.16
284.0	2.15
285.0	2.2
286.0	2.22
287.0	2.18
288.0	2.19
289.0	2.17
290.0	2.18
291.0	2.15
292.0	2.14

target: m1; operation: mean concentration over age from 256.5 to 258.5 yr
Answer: 2.15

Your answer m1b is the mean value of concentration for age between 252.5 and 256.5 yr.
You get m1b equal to 2.18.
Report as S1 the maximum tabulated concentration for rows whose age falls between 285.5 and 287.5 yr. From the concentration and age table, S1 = 2.22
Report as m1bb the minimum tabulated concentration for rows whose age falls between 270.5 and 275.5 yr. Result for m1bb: 2.16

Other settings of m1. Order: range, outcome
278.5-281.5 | 2.19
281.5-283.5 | 2.16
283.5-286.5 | 2.19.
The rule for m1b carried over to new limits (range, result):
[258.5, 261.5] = 2.15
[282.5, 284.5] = 2.16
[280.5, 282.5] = 2.17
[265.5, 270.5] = 2.17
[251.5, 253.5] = 2.19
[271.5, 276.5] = 2.17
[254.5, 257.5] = 2.16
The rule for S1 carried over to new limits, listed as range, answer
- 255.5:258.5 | 2.19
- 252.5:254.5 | 2.2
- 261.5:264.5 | 2.17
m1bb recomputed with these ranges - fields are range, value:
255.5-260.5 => 2.11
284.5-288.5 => 2.18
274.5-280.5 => 2.17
